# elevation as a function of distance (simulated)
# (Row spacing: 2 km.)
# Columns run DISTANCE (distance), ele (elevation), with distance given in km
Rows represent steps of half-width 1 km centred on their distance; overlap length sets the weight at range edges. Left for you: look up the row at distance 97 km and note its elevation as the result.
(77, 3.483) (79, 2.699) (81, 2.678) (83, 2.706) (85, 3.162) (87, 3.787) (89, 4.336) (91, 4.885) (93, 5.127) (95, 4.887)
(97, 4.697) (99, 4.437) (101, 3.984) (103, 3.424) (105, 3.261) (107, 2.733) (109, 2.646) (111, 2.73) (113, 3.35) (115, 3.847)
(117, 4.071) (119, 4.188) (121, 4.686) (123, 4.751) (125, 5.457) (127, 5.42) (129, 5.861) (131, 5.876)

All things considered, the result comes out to 4.697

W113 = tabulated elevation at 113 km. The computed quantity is 3.35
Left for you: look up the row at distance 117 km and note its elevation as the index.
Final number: 4.071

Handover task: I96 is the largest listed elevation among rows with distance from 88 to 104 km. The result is 5.127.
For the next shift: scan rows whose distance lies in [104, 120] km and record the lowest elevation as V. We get 2.646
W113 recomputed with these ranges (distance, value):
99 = 4.437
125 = 5.457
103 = 3.424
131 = 5.876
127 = 5.42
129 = 5.861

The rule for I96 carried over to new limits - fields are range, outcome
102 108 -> 3.424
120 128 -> 5.457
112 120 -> 4.188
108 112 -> 2.73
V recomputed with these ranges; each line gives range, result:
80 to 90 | 2.678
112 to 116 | 3.35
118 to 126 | 4.188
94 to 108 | 2.733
